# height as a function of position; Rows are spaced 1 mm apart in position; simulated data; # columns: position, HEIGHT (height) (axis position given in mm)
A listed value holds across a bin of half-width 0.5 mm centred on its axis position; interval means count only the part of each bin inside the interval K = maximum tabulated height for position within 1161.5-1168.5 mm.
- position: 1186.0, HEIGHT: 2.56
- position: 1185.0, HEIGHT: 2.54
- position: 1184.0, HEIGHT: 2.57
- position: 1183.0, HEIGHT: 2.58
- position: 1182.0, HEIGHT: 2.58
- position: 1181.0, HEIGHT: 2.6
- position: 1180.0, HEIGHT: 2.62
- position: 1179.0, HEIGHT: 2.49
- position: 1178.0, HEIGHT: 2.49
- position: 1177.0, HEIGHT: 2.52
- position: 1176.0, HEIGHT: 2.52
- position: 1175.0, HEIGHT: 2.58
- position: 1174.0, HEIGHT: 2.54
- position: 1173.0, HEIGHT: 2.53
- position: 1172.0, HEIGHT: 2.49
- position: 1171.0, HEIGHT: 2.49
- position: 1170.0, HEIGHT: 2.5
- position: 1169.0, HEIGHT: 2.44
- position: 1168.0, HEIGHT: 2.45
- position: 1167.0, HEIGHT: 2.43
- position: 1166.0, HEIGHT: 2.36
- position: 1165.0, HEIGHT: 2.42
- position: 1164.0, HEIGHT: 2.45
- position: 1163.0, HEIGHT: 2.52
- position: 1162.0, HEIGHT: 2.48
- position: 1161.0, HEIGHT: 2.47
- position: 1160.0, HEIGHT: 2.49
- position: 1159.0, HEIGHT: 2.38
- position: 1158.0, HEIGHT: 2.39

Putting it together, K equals 2.52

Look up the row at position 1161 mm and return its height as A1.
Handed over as 2.47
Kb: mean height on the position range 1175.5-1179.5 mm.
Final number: 2.5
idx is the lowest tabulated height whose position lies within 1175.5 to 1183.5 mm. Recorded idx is 2.49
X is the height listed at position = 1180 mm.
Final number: 2.62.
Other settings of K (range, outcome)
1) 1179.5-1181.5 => 2.62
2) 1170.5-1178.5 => 2.58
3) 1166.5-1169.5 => 2.45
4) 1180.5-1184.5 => 2.6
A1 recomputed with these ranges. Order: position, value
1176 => 2.52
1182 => 2.58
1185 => 2.54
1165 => 2.42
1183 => 2.58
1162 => 2.48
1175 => 2.58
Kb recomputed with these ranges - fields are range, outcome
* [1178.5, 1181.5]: 2.57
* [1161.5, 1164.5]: 2.48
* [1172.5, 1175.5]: 2.55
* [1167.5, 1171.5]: 2.47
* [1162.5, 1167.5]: 2.44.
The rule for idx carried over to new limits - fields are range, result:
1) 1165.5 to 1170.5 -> 2.36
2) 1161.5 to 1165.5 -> 2.42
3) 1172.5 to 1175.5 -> 2.53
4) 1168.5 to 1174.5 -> 2.44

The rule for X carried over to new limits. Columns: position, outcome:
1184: 2.57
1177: 2.52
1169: 2.44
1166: 2.36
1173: 2.53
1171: 2.49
